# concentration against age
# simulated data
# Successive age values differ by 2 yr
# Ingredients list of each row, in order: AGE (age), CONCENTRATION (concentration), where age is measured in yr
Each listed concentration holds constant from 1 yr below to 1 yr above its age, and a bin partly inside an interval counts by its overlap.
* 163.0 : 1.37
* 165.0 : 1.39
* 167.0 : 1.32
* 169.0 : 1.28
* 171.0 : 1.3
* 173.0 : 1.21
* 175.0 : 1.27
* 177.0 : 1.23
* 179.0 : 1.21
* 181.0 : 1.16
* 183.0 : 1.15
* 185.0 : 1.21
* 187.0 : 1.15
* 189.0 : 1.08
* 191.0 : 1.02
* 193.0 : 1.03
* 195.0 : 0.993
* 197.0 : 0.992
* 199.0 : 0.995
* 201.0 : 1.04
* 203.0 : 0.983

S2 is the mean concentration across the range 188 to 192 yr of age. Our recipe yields 1.05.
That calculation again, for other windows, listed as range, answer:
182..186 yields 1.18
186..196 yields 1.05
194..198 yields 0.992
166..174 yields 1.28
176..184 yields 1.19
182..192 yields 1.12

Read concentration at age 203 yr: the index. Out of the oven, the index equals 0.983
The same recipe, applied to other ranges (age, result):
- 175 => 1.27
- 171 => 1.3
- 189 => 1.08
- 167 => 1.32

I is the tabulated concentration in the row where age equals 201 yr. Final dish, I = 1.04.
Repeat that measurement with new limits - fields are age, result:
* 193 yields 1.03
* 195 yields 0.993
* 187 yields 1.15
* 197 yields 0.992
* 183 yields 1.15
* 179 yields 1.21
